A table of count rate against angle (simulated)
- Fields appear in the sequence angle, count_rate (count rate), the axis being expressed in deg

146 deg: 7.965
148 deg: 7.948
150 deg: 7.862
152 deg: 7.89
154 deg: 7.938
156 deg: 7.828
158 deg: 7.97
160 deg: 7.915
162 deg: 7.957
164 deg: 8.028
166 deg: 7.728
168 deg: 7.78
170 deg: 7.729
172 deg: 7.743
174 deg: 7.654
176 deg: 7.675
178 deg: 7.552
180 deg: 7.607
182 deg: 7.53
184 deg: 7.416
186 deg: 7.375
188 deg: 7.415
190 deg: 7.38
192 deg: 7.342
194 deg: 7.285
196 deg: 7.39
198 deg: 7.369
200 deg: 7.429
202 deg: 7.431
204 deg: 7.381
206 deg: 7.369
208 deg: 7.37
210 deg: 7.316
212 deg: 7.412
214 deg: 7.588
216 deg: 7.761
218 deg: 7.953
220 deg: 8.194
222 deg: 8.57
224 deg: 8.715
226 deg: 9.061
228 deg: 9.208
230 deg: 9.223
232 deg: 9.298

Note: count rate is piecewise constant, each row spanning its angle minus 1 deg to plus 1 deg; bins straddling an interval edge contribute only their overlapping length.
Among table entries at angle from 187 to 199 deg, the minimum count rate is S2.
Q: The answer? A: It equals 7.285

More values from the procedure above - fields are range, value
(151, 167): 7.728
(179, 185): 7.416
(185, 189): 7.375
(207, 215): 7.316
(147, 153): 7.862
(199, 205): 7.381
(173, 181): 7.552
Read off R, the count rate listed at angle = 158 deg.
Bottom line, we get 7.97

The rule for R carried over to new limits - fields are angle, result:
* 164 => 8.028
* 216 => 7.761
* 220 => 8.194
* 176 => 7.675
